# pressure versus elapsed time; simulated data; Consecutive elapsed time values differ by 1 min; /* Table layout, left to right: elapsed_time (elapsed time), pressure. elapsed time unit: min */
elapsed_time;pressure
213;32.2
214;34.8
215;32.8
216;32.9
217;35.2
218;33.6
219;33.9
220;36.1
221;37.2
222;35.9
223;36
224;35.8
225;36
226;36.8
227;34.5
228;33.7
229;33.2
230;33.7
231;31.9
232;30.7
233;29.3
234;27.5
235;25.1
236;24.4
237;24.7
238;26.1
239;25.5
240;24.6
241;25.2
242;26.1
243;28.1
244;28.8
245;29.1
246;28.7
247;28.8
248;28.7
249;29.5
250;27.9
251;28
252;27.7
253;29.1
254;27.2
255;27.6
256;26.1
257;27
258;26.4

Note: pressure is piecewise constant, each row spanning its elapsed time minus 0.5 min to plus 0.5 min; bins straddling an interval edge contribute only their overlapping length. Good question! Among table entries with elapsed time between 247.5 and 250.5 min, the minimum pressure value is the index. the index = 27.9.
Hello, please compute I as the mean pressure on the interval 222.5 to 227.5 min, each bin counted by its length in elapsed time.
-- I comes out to 35.8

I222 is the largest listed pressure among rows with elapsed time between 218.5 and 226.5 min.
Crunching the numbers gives 37.2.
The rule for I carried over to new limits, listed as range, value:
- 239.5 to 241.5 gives 24.9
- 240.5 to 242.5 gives 25.6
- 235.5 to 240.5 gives 25.1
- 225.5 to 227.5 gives 35.6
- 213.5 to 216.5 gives 33.5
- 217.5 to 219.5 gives 33.8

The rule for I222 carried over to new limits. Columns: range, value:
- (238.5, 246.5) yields 29.1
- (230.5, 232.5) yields 31.9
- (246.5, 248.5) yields 28.8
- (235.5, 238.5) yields 26.1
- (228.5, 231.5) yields 33.7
